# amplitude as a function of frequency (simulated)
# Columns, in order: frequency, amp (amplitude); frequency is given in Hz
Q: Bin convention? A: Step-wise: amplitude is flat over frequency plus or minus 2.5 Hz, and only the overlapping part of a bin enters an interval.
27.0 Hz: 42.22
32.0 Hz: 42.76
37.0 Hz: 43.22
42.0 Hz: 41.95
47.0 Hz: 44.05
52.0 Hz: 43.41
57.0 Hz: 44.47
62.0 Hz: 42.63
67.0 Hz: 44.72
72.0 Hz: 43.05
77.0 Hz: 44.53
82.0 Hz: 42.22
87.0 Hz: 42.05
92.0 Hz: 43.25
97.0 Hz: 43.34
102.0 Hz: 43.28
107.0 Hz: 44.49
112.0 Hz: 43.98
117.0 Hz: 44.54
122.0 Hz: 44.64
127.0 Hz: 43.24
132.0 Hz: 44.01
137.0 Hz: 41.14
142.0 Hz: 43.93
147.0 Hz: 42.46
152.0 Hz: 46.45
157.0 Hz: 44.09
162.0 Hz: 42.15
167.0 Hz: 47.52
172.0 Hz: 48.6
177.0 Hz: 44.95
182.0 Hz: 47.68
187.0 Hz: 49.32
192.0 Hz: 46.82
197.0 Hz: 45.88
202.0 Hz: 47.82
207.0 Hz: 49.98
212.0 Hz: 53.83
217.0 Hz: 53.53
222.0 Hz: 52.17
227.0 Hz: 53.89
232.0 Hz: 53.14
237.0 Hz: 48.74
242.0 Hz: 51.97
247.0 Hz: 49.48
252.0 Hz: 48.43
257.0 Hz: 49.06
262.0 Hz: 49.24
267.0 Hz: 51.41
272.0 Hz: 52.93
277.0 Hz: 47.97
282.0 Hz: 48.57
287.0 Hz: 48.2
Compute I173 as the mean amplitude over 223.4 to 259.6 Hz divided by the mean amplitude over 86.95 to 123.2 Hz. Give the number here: 1.2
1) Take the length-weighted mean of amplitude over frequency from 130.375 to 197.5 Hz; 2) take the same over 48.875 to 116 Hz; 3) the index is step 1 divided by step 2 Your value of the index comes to 1.0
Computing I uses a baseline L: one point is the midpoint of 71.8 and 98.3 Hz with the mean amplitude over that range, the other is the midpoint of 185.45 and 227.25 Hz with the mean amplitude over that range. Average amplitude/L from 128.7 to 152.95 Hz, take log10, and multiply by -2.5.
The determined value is 0.07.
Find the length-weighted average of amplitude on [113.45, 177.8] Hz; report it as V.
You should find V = 44.4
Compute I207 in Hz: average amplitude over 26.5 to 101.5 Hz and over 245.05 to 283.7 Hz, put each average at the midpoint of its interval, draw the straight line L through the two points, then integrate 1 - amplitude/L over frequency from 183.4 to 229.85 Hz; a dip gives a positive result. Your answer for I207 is -2.43 Hz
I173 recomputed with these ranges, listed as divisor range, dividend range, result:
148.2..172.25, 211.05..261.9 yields 1.13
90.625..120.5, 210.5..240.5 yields 1.20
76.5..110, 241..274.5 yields 1.16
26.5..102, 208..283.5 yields 1.18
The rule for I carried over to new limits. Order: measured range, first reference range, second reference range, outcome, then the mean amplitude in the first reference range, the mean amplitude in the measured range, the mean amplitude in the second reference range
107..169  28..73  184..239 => 0.08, 43.3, 44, 50.5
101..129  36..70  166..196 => 0.03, 43.5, 44.1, 47.4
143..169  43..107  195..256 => 0.07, 43.4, 44.4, 50.7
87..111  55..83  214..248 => 0.04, 43.7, 43.5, 52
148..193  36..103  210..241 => 0.07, 43.3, 46.3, 52.5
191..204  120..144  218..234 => 0.07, 43.4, 46.8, 53.1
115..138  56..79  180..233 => 0.07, 43.8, 43.6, 50.3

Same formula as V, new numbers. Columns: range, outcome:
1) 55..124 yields 43.6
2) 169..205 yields 47.3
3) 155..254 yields 49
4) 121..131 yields 43.8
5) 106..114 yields 44.2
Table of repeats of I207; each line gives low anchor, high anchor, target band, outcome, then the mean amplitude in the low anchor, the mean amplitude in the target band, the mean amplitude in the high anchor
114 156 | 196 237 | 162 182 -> 0.3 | 43.8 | 46.5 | 51.3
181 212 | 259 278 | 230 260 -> -0.1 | 48.4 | 50.1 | 50.5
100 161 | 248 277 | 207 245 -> -3.1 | 43.8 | 52.3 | 50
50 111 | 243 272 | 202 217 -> -1.0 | 43.5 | 51.5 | 49.9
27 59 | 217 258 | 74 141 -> 3.5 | 43.2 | 43.4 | 51.1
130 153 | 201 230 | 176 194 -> 0.4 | 43.4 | 47.4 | 52.1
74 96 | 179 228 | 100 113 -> 0.1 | 43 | 43.9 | 49.9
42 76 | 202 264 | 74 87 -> 0.4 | 43.6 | 43.1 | 51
